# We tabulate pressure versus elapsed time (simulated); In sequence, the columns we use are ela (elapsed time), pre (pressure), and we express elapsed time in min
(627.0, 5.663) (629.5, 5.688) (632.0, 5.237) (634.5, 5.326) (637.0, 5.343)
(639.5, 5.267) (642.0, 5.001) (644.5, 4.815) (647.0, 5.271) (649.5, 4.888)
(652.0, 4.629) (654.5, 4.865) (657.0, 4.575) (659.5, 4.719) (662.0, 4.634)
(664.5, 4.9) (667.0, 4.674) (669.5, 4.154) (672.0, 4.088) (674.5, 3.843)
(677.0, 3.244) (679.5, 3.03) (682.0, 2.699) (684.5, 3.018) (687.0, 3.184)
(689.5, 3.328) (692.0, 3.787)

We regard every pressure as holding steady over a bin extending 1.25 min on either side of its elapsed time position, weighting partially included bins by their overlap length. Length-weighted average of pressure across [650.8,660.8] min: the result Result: 4.7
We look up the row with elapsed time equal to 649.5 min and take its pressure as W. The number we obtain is 4.888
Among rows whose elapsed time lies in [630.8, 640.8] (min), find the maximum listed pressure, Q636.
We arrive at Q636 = 5.343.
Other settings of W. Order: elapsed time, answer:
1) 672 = 4.088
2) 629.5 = 5.688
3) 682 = 2.699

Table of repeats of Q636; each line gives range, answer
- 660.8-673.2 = 4.9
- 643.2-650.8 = 5.271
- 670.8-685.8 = 4.088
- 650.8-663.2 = 4.865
